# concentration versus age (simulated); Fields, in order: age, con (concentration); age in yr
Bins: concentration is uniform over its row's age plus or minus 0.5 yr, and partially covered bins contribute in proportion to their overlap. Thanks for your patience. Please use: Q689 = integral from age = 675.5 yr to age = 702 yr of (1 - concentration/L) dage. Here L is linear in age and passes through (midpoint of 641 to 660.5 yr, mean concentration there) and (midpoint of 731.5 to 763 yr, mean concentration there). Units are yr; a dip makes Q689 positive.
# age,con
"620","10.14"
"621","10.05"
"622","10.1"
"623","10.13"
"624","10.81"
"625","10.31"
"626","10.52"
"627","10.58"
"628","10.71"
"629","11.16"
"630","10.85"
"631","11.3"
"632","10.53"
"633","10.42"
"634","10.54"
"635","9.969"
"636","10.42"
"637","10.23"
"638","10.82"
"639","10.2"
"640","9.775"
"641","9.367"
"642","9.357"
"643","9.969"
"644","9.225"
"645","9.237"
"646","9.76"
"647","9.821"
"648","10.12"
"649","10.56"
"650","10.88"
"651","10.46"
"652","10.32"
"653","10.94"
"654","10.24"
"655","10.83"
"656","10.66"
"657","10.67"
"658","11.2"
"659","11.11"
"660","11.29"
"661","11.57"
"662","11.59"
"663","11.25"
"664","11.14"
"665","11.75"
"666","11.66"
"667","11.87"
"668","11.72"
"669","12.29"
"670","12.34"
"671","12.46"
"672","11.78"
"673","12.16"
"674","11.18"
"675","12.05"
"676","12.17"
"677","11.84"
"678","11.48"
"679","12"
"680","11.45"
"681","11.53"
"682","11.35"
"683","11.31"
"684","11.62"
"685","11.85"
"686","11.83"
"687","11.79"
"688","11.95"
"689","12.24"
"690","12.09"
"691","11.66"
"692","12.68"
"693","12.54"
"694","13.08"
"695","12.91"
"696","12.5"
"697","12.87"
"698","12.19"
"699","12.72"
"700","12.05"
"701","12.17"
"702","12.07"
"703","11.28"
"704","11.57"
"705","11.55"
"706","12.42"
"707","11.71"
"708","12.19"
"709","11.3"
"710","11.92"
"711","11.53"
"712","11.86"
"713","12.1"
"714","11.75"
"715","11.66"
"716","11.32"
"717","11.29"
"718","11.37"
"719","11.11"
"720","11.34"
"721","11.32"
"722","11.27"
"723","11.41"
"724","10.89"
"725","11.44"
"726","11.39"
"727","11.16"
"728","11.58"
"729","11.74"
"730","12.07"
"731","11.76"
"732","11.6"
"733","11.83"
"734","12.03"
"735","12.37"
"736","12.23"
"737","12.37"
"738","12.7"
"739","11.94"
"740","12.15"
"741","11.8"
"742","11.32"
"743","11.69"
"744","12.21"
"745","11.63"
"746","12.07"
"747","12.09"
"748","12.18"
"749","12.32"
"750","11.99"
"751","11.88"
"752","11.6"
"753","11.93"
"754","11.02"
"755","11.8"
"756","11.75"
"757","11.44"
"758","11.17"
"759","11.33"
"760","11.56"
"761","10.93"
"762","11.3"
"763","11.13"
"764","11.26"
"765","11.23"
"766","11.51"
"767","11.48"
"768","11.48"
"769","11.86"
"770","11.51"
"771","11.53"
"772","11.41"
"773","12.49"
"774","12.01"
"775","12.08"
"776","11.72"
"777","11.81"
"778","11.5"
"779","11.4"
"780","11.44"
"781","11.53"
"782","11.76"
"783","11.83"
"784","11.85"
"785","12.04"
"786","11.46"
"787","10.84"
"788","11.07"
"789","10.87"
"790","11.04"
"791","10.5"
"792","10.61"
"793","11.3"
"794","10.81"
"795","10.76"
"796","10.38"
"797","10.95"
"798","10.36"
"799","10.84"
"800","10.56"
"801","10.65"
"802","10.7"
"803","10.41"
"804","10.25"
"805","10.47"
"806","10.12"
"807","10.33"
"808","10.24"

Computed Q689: -2.8 yr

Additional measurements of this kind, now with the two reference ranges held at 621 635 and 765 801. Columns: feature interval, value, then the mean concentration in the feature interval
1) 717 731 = -0.46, 11.4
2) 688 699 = -1.59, 12.5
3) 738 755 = -1.13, 11.9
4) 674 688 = -1.13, 11.7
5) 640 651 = 0.82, 9.86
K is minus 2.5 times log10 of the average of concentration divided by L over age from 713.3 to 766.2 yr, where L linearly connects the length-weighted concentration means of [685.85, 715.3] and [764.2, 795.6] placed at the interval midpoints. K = 0.01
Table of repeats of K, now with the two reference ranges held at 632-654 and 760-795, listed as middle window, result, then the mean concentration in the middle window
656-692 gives -0.12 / 11.7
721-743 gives -0.07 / 11.8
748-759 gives -0.05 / 11.7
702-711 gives -0.10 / 11.7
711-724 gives -0.06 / 11.5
